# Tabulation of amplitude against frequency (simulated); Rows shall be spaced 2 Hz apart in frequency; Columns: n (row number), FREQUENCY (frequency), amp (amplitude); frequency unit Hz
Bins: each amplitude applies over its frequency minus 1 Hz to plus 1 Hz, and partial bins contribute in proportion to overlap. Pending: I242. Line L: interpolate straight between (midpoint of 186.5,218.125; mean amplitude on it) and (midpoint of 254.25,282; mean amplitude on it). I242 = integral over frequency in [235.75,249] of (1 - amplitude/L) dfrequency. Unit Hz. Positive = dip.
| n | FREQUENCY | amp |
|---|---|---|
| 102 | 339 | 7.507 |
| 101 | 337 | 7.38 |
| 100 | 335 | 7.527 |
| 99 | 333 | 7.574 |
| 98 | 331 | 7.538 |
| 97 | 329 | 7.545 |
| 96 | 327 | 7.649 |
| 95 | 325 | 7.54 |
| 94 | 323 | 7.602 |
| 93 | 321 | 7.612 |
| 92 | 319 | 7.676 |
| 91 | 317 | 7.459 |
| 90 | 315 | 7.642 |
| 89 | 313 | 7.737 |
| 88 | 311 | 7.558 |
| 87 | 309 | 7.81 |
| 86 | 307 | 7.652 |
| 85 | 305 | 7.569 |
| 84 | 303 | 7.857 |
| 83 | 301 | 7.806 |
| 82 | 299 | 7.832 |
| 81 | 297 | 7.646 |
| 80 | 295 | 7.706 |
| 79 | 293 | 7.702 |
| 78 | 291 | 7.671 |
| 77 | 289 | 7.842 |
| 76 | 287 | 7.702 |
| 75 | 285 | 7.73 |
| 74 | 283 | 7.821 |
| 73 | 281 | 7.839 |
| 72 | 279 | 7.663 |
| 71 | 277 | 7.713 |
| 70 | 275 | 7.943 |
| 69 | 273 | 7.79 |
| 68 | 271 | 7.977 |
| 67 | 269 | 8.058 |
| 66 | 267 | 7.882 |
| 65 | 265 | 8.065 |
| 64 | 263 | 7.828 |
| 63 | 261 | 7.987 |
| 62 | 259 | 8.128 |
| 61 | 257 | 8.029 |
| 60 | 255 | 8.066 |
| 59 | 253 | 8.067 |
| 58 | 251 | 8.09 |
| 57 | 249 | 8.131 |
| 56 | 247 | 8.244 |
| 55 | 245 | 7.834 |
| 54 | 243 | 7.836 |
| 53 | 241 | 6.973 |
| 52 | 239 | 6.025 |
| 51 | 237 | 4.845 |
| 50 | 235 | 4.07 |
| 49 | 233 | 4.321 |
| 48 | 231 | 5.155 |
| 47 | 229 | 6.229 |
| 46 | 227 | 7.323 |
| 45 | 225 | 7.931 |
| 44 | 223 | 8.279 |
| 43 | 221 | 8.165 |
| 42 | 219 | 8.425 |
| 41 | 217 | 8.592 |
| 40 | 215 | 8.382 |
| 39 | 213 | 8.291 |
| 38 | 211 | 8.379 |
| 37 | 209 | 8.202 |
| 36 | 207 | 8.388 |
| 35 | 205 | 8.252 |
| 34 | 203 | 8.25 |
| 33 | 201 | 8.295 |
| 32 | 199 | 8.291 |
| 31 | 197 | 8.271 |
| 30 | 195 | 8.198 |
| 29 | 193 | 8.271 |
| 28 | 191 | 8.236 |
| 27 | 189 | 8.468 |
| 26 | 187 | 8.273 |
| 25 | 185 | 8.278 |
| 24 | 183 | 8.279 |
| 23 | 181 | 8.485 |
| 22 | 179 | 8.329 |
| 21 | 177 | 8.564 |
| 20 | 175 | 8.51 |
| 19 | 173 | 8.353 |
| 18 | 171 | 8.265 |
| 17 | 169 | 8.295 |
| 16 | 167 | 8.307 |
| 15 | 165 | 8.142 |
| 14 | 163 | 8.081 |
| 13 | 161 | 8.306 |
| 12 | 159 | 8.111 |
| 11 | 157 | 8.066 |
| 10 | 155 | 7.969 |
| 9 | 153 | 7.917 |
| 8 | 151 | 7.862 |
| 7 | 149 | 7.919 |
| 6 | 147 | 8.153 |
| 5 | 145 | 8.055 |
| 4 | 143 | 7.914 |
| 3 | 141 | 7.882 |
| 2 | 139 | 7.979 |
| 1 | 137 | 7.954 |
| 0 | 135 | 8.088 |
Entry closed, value 1.8 Hz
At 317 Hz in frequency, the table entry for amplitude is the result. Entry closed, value 7.459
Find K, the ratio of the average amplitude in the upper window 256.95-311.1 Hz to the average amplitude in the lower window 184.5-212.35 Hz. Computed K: 0.94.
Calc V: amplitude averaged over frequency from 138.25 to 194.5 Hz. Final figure 8.19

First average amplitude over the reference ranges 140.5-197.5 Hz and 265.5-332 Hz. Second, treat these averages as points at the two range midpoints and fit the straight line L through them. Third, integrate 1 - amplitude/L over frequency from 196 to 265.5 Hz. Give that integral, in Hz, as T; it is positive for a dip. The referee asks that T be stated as 3.4 Hz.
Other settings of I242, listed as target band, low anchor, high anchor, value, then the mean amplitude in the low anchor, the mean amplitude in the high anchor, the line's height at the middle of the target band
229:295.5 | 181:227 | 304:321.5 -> 4.4 Hz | 8.27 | 7.64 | 7.93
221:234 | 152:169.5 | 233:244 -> -1.1 Hz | 8.13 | 5.8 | 6.13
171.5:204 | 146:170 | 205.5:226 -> -0.5 Hz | 8.09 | 8.3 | 8.2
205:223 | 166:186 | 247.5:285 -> -0.3 Hz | 8.37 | 7.95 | 8.19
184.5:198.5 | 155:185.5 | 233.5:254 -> -0.7 Hz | 8.28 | 6.95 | 7.9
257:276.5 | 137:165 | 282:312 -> -0.4 Hz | 8.02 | 7.73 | 7.79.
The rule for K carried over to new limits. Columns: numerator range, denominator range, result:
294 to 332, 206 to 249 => 1.06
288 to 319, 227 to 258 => 1.13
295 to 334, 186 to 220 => 0.92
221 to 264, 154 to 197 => 0.86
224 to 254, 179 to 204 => 0.81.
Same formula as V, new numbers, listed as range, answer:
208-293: 7.56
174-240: 7.7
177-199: 8.32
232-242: 5.25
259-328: 7.76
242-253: 8.03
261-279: 7.9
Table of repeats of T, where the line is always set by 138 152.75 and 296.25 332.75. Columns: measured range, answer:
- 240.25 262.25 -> -0.5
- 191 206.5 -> -0.8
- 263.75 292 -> -0.4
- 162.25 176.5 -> -0.7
